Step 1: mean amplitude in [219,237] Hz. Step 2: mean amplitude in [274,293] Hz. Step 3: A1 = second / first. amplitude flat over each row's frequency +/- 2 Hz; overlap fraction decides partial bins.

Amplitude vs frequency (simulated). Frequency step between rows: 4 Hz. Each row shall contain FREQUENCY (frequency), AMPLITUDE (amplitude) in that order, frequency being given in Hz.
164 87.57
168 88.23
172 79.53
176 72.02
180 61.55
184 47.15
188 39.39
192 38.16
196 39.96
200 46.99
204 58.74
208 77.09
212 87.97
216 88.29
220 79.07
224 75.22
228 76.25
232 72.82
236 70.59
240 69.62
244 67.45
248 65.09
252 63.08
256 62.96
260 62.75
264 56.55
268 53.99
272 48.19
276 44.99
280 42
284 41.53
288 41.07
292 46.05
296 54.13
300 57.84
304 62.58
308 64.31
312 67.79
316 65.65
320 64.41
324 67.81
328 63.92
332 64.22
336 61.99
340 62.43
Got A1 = 0.6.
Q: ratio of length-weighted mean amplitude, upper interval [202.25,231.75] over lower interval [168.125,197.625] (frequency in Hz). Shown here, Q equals 1.37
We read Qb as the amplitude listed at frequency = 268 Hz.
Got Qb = 53.99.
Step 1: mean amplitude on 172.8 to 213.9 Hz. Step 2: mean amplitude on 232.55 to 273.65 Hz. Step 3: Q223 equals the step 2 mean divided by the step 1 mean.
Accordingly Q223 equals 1.1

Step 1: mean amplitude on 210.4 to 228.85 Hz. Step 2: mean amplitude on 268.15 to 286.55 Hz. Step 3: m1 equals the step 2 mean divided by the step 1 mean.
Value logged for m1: 0.55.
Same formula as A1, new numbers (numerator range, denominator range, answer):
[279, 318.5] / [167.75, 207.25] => 0.97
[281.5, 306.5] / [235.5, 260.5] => 0.77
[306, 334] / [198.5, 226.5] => 0.89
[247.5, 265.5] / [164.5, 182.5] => 0.82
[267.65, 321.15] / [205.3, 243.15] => 0.70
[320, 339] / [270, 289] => 1.47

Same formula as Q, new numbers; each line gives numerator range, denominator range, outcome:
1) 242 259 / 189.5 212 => 1.17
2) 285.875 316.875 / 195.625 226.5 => 0.81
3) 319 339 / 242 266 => 1.02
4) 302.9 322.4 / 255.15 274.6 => 1.16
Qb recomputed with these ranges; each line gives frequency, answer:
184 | 47.15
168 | 88.23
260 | 62.75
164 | 87.57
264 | 56.55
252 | 63.08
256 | 62.96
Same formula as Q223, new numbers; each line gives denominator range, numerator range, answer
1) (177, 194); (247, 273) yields 1.23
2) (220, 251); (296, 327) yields 0.89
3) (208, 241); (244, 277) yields 0.75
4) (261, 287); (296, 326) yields 1.32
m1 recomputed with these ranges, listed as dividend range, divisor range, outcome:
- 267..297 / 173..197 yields 0.90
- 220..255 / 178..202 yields 1.54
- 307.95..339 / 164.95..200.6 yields 1.11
